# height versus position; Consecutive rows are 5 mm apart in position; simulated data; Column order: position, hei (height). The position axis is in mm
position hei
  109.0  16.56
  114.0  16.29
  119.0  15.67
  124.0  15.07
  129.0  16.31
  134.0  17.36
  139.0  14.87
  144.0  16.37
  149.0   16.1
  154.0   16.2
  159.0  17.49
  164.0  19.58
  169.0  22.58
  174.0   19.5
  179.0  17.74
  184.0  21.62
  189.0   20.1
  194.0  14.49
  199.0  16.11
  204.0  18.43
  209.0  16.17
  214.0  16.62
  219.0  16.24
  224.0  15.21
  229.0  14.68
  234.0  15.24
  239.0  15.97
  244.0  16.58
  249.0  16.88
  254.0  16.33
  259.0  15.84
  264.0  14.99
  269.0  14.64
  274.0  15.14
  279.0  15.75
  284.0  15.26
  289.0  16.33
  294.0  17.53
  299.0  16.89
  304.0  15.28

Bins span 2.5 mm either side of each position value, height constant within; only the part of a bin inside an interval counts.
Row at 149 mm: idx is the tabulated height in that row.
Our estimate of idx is 16.1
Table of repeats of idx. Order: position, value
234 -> 15.24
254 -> 16.33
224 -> 15.21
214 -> 16.62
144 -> 16.37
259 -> 15.84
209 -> 16.17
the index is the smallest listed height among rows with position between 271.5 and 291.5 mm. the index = 15.14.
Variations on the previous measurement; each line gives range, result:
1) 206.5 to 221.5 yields 16.17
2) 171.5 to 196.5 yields 14.49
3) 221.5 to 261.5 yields 14.68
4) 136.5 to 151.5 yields 14.87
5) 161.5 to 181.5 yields 17.74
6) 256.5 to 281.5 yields 14.64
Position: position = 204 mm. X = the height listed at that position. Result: 18.43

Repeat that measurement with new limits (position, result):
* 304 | 15.28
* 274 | 15.14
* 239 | 15.97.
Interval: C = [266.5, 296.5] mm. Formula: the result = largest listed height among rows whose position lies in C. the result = 17.53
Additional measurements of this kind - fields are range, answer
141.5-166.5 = 19.58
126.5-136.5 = 17.36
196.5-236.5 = 18.43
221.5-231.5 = 15.21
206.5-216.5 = 16.62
